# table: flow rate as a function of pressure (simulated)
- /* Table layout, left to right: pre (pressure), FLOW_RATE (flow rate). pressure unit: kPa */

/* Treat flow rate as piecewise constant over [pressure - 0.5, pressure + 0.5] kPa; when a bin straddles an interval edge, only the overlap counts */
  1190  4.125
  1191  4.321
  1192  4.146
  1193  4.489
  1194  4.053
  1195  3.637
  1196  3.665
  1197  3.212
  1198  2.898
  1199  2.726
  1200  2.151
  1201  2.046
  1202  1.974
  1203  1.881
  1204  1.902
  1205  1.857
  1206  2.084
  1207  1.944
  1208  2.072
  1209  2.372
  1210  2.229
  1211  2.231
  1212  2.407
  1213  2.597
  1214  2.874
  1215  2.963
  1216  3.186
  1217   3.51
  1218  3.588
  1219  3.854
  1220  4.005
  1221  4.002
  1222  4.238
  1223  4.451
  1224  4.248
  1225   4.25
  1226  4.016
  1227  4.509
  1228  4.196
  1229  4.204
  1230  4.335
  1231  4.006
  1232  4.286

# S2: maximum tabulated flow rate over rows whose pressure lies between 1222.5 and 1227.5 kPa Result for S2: 4.509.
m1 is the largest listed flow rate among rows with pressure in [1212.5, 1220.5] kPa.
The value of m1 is 4.005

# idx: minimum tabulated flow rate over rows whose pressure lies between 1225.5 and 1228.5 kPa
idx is 4.016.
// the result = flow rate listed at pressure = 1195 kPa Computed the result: 3.637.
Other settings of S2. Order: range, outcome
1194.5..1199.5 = 3.665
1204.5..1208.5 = 2.084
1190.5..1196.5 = 4.489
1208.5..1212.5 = 2.407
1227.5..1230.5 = 4.335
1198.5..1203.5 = 2.726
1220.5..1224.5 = 4.451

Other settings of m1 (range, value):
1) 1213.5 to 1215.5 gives 2.963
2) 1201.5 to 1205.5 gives 1.974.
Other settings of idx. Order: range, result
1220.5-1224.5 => 4.002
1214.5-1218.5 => 2.963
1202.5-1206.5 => 1.857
